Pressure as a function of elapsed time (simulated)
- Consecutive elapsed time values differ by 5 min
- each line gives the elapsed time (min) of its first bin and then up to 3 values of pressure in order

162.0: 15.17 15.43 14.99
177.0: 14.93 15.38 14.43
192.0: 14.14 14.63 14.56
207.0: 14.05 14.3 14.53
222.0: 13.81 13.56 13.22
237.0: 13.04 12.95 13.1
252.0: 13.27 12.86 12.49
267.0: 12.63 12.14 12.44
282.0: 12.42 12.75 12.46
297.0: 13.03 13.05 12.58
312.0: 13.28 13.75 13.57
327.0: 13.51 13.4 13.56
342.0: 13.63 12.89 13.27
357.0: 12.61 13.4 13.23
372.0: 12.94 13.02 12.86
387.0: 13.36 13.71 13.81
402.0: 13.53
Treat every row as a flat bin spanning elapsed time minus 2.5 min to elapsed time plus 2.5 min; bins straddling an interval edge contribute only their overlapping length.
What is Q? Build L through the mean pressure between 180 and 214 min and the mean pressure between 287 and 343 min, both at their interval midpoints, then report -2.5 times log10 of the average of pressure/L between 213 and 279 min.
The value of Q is 0.07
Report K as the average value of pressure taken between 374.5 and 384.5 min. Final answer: 12.9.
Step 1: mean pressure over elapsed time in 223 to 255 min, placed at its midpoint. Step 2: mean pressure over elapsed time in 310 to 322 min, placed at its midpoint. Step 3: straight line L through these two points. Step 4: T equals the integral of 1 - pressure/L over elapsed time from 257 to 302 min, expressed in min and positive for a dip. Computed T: 2.7 min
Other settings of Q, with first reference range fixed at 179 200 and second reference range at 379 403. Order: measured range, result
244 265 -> 0.107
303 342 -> 0.037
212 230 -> 0.036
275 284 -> 0.138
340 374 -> 0.041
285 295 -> 0.116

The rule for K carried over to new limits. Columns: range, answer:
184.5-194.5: 14.3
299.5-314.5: 13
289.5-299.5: 12.7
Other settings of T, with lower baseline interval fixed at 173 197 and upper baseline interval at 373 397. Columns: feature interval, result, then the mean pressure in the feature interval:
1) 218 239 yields 1.34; 13.5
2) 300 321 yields 0.94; 13.2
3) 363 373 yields 0.19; 13.2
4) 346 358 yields 0.49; 13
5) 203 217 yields 0.26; 14.3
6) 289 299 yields 0.87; 12.7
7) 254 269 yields 1.58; 12.7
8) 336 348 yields 0.17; 13.4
